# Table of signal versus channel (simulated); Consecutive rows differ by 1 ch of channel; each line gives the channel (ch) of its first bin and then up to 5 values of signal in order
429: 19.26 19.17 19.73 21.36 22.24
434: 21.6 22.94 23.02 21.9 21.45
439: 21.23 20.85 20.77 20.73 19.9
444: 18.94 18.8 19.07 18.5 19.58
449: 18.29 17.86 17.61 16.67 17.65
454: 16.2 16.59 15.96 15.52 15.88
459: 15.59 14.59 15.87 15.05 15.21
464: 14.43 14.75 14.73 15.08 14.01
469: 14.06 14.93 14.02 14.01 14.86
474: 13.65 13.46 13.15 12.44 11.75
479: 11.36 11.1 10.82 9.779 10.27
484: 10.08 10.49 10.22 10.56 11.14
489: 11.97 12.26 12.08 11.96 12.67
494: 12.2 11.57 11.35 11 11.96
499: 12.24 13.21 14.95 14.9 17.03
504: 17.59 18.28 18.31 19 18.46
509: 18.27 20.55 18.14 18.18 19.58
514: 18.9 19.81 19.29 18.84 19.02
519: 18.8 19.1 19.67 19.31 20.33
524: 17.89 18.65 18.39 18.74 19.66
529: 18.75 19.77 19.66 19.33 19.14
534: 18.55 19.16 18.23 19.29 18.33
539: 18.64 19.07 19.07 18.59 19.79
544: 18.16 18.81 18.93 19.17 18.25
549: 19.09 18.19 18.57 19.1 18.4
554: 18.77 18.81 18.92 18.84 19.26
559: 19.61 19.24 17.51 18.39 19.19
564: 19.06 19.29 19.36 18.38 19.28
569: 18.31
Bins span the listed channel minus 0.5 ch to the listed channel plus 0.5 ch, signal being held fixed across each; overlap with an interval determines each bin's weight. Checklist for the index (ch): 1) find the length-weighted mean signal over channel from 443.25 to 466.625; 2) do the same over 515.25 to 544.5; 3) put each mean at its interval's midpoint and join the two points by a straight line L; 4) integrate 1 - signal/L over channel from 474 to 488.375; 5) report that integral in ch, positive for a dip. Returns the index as 5.1 ch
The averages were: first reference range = 16.7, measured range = 11.3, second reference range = 19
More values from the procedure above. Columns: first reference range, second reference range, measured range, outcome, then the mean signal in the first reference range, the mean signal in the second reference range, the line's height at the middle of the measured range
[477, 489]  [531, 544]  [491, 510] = -1.80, 10.8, 18.9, 13.4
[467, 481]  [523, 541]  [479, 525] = 2.91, 13.3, 18.9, 16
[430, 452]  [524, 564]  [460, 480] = 5.89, 20.2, 18.9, 19.8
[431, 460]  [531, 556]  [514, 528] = -0.14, 19.1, 18.8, 18.9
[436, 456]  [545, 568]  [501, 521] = 0.51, 19.1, 18.8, 19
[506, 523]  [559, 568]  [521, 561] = 0.08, 19.1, 18.9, 19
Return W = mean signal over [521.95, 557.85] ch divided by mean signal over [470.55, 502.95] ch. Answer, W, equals 1.6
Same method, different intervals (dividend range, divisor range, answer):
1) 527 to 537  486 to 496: 1.63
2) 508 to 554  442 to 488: 1.28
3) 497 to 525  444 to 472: 1.10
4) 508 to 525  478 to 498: 1.70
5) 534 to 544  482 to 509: 1.41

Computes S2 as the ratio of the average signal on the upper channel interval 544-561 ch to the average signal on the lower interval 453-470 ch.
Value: 1.2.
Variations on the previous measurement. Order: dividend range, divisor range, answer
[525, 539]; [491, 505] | 1.41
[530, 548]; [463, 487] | 1.48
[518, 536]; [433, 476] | 1.10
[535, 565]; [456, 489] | 1.42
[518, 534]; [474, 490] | 1.69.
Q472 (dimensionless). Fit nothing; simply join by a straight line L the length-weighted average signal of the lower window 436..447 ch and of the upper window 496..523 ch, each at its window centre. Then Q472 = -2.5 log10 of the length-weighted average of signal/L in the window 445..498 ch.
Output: 0.35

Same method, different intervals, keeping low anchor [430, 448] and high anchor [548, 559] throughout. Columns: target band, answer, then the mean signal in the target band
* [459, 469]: 0.34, 14.9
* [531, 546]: 0.01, 18.9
